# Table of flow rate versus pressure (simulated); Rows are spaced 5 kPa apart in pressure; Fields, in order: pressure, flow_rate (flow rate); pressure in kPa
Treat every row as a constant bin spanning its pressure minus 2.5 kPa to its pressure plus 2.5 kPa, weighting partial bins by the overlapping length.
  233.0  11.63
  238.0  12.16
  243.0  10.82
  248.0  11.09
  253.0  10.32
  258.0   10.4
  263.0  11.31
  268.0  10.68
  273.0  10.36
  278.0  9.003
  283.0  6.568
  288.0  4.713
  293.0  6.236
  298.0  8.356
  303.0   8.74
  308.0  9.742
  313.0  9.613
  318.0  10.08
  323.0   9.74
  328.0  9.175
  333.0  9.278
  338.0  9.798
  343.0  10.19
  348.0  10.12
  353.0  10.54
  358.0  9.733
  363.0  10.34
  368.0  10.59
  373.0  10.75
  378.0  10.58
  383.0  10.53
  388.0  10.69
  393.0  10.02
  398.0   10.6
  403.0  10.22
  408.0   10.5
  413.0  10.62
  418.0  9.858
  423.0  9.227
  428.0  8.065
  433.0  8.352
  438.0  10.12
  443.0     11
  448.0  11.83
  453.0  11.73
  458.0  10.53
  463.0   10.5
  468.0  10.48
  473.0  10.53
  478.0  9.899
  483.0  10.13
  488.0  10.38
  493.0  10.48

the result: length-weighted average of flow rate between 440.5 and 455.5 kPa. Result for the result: 11.5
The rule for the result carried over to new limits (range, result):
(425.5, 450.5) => 9.87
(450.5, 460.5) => 11.1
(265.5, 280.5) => 10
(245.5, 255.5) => 10.7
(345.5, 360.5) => 10.1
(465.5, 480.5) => 10.3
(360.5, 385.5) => 10.6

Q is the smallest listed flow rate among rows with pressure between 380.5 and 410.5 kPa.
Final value 10.02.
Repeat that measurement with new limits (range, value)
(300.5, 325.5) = 8.74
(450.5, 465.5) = 10.5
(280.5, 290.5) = 4.713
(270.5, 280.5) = 9.003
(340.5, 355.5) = 10.12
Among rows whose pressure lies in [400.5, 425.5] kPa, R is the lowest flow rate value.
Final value 9.227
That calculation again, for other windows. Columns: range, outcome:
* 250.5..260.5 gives 10.32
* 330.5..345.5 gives 9.278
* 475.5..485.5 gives 9.899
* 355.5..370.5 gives 9.733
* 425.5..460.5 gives 8.065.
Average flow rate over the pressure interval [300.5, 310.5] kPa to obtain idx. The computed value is 9.24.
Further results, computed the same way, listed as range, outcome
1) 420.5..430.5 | 8.65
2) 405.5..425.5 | 10.1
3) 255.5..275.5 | 10.7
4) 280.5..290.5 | 5.64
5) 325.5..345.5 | 9.61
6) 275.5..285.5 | 7.79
